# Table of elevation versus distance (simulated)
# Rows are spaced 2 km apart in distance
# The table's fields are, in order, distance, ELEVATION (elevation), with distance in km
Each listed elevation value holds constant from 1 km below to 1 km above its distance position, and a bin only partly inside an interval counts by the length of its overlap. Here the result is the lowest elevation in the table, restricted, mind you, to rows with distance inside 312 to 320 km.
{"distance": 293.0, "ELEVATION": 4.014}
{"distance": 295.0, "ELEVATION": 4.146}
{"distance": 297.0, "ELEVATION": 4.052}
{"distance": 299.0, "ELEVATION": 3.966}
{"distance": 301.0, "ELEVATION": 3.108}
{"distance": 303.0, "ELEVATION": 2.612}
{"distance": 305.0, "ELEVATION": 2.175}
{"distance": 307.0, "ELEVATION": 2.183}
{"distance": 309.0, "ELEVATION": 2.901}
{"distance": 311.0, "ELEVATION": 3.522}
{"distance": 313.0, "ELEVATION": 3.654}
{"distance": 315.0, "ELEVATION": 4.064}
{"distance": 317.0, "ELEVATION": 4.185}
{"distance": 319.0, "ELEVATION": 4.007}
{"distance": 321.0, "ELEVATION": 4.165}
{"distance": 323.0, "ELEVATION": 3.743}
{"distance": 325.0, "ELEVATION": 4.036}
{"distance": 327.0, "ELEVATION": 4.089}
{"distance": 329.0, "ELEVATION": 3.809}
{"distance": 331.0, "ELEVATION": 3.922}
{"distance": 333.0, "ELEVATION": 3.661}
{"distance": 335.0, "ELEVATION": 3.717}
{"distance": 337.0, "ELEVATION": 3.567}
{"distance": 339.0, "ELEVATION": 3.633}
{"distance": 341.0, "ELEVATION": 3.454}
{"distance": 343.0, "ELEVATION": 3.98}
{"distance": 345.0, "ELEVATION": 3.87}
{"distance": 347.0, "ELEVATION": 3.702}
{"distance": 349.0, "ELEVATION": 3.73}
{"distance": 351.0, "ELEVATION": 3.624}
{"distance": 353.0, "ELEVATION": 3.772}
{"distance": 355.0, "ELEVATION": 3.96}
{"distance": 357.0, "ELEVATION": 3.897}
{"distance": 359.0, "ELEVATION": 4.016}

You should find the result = 3.654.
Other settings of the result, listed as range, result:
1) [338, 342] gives 3.454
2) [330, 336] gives 3.661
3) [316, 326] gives 3.743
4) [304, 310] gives 2.175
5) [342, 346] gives 3.87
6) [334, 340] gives 3.567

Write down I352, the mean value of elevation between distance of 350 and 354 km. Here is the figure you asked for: 3.7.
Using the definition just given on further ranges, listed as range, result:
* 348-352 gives 3.68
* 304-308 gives 2.18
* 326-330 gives 3.95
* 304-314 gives 2.89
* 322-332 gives 3.92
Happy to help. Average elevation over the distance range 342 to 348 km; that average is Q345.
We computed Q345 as 3.85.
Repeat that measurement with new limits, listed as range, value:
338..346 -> 3.73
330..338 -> 3.72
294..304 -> 3.58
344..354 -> 3.74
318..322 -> 4.09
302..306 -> 2.39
